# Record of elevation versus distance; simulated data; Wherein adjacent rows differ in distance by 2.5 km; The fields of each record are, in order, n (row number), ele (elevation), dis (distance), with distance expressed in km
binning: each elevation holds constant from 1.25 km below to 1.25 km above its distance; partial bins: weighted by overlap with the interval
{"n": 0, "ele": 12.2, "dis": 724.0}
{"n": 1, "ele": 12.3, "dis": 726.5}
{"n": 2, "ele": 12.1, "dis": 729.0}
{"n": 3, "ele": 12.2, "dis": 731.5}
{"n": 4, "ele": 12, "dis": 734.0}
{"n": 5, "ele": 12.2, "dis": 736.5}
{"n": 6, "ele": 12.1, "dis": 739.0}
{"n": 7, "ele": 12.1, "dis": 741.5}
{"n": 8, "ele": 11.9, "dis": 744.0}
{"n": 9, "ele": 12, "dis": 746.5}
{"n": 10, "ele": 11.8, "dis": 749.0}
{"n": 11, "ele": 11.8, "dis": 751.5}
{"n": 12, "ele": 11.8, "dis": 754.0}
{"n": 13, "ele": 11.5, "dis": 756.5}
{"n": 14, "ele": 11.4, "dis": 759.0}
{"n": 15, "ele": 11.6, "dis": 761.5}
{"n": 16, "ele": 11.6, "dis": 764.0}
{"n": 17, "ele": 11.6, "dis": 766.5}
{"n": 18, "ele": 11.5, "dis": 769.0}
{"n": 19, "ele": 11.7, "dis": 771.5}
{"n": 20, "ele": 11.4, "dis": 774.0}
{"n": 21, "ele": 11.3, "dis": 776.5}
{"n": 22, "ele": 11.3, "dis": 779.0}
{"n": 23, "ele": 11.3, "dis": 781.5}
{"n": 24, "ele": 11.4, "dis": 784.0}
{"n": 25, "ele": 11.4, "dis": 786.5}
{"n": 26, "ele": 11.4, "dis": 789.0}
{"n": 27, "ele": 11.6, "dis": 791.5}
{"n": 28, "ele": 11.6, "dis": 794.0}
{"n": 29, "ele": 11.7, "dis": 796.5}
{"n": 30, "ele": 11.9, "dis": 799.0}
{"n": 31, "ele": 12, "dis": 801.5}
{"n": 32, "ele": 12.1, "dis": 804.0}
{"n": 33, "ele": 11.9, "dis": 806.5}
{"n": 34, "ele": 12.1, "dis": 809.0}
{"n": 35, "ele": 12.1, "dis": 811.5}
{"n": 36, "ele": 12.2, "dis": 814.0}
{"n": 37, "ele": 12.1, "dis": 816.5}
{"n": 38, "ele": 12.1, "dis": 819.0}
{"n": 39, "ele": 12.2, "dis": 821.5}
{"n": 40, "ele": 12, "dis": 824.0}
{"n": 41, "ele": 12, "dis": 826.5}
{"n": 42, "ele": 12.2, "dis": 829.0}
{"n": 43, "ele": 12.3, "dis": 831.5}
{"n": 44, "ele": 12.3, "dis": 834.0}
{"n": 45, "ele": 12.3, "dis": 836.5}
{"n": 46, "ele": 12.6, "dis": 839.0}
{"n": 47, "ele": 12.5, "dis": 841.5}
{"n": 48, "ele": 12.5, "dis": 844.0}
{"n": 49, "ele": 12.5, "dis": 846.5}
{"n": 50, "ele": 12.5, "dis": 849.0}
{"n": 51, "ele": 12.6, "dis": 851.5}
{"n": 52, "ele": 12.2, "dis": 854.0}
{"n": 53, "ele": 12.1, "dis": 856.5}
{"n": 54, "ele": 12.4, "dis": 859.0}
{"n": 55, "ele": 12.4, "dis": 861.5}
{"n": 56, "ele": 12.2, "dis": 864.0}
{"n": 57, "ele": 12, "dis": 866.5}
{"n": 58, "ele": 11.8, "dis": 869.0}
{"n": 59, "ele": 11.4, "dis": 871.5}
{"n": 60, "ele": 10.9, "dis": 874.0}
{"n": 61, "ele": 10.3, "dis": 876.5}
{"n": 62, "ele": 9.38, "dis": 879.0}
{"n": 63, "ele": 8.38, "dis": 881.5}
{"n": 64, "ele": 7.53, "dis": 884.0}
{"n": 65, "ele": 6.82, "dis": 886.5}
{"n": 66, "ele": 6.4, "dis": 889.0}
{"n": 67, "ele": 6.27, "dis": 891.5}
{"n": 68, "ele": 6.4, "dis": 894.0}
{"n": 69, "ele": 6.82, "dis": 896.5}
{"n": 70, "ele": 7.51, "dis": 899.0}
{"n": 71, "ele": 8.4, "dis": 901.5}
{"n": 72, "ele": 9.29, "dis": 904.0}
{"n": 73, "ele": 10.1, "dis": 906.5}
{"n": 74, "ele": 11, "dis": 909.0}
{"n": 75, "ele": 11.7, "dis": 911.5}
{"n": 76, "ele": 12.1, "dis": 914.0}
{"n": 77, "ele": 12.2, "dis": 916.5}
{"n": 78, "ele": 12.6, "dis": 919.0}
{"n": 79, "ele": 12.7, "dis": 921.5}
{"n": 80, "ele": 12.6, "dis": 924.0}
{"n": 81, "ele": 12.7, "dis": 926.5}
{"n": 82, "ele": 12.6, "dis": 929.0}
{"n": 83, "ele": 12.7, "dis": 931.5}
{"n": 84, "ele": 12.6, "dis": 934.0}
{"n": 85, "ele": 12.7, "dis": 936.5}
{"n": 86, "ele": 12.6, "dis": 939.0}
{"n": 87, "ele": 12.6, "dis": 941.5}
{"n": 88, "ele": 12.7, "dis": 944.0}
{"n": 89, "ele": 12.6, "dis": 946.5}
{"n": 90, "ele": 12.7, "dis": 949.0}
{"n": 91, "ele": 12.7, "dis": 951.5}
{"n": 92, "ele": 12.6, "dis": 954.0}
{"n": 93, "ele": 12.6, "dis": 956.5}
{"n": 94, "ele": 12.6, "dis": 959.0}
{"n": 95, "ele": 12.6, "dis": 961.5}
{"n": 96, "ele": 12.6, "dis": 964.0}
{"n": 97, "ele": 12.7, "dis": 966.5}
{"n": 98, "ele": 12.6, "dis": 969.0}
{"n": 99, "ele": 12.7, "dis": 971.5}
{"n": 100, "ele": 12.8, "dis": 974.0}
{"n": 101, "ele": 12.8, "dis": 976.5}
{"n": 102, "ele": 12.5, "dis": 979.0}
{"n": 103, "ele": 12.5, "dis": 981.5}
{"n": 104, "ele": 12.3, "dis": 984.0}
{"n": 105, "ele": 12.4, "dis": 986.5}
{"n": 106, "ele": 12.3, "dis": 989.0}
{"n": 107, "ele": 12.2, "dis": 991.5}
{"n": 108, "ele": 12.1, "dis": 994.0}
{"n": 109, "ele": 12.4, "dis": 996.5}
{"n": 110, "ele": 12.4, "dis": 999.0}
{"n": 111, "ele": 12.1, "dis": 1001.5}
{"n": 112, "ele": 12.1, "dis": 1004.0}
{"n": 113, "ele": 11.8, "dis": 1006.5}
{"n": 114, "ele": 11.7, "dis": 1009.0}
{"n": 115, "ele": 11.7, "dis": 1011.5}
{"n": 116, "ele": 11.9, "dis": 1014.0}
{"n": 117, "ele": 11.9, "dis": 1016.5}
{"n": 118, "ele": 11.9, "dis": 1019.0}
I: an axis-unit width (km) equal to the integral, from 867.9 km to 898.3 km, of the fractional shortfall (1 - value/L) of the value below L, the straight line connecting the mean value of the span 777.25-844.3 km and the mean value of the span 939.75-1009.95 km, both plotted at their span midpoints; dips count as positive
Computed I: 9.2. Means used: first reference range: 12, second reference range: 12.5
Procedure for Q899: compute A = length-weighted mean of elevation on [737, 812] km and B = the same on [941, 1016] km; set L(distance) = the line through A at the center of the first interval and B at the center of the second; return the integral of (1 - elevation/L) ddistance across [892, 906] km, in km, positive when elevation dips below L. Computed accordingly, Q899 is 5.1 km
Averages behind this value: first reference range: 11.7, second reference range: 12.4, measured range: 7.74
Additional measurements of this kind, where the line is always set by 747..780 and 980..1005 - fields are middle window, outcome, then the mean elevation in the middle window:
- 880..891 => 4.3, 7.26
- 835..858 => -1.1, 12.4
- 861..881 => 1.3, 11.1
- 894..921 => 4.4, 10.1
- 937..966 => -1.1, 12.6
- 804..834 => -0.9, 12.1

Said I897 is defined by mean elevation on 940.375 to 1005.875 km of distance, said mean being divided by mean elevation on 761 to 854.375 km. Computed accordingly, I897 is 1.05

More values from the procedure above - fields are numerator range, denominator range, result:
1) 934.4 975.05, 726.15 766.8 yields 1.06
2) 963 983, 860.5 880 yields 1.12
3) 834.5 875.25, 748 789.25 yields 1.06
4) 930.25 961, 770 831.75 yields 1.07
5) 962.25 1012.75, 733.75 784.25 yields 1.06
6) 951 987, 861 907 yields 1.38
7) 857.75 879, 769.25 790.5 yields 1.01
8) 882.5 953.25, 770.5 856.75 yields 0.89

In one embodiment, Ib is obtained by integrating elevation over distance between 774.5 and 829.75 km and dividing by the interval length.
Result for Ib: 11.8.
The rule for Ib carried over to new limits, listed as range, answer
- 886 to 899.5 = 6.65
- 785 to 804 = 11.7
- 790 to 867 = 12.2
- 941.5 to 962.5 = 12.6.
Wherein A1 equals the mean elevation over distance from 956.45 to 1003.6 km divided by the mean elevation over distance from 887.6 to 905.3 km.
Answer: 1.71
